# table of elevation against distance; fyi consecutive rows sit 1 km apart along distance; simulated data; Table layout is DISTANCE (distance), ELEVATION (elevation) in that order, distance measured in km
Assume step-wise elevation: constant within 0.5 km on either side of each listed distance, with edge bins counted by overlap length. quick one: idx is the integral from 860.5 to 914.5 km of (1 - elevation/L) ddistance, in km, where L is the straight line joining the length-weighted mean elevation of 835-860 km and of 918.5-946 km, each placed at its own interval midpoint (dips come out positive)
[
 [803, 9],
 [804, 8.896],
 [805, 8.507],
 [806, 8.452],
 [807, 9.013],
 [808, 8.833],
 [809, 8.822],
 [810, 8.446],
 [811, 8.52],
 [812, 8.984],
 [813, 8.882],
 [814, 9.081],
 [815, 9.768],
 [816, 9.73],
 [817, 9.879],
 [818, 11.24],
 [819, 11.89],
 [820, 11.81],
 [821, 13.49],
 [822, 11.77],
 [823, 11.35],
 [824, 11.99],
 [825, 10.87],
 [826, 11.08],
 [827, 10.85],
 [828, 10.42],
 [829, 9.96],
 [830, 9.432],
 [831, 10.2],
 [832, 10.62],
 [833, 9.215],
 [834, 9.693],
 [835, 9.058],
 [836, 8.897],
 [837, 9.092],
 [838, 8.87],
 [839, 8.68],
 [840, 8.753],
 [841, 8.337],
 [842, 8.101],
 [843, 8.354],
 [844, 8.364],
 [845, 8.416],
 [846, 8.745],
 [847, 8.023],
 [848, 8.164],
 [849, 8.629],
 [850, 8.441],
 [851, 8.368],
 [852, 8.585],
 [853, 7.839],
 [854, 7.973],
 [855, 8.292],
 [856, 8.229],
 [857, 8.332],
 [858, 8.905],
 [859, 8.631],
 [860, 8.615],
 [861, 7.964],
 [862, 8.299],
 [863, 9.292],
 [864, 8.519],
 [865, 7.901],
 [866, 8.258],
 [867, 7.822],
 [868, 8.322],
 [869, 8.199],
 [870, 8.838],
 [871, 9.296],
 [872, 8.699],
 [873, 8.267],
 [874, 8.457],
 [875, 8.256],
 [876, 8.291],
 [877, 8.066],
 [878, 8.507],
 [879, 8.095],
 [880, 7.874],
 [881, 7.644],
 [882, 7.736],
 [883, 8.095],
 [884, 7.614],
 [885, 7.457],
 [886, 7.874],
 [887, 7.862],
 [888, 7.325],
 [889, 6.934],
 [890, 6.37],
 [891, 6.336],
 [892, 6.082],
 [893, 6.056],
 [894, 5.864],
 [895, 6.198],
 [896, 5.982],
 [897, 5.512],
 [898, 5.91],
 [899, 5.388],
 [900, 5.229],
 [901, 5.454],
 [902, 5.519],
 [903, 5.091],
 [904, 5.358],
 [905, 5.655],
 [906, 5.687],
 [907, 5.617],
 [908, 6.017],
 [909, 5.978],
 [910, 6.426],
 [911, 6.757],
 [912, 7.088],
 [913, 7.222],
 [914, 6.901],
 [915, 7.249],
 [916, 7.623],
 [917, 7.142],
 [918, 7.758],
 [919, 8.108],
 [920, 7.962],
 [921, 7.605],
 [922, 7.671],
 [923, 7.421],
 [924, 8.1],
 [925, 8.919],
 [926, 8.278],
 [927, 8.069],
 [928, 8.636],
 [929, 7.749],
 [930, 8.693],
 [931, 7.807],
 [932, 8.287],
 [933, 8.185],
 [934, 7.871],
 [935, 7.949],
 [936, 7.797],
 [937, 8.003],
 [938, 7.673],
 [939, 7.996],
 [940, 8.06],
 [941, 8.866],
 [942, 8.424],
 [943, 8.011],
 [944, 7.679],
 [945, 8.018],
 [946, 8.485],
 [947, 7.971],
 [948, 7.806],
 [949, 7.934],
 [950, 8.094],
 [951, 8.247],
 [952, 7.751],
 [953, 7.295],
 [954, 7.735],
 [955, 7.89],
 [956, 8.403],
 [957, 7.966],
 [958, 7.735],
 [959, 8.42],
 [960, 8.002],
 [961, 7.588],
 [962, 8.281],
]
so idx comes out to 7.5 km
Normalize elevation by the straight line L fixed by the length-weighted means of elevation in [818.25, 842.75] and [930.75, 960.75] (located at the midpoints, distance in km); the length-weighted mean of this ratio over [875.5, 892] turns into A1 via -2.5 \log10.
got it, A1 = 0.21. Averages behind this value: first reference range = 10.2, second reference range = 8.01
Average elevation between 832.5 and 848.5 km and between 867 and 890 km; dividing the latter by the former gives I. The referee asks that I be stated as 0.93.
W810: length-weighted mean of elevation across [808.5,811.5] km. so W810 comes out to 8.6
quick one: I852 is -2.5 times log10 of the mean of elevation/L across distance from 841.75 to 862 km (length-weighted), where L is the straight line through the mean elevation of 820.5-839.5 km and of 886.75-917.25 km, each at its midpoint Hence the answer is 0.087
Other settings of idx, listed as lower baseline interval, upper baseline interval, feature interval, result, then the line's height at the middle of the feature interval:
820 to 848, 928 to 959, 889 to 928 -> 8.7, 8.57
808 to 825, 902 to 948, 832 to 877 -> 3.9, 9.33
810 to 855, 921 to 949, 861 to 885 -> 1.9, 8.96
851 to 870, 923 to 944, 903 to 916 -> 3.0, 8.21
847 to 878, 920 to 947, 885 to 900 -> 3.4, 8.26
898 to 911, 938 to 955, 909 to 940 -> -4.4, 6.79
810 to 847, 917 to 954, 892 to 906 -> 4.8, 8.63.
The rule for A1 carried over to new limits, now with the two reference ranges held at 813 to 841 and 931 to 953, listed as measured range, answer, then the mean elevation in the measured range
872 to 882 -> 0.14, 8.17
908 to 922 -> 0.19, 7.19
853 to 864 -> 0.14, 8.43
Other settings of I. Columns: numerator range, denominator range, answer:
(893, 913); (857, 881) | 0.70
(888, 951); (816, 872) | 0.78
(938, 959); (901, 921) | 1.22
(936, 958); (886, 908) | 1.33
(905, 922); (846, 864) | 0.82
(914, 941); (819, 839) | 0.76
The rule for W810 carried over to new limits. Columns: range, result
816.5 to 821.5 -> 11.7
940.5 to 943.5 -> 8.43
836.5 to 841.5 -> 8.75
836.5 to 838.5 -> 8.98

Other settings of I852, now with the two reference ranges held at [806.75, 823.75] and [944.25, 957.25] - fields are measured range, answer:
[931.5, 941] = 0.023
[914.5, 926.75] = 0.083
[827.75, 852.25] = 0.095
